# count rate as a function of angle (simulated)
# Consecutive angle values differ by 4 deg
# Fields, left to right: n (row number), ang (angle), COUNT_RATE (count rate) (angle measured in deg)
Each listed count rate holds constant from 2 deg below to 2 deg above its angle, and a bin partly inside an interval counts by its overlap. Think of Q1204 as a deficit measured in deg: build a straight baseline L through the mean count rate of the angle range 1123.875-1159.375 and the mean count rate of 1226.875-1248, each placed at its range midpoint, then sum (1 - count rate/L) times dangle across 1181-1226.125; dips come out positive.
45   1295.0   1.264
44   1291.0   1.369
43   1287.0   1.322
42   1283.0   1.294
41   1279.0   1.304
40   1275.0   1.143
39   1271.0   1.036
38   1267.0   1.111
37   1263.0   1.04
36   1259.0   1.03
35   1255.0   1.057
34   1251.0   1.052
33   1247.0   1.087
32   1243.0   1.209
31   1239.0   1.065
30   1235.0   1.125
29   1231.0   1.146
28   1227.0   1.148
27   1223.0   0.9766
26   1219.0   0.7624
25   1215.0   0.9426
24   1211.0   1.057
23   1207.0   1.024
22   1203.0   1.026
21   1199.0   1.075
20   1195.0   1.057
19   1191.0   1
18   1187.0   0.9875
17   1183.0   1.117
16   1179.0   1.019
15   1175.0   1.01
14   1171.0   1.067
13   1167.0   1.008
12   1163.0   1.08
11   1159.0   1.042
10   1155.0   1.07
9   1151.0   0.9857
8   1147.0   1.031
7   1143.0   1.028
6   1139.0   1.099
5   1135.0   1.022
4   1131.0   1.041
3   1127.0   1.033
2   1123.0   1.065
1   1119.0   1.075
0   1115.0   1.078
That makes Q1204 3.8 deg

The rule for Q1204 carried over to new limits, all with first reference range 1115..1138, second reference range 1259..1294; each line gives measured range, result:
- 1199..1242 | 4.1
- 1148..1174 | 1.1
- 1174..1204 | 2.0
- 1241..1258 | 1.0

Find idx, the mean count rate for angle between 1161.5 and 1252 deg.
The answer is 1.04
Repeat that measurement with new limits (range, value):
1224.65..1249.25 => 1.13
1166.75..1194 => 1.03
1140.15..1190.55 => 1.04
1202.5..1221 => 0.957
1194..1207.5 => 1.05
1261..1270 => 1.07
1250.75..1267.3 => 1.05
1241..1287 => 1.13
